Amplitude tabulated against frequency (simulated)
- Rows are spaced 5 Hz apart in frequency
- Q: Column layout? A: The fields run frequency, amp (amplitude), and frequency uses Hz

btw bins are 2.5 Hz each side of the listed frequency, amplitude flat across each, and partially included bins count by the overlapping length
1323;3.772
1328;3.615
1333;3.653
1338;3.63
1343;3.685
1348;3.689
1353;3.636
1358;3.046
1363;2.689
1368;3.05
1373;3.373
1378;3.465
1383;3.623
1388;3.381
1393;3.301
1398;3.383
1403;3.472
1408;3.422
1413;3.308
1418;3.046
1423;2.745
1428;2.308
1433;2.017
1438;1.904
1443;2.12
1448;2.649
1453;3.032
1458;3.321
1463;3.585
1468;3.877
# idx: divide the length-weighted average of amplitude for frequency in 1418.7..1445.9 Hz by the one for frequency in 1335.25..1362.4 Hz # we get 0.66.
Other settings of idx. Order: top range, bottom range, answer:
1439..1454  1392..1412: 0.73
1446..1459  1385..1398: 0.89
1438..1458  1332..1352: 0.71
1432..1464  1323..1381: 0.77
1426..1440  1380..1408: 0.60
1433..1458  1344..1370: 0.76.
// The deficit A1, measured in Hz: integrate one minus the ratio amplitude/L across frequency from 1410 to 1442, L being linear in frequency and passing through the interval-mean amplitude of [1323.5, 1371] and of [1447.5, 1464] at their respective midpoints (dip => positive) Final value 6.9 Hz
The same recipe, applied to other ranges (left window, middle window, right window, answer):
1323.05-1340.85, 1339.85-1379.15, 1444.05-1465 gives 2.15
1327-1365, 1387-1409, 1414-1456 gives -3.66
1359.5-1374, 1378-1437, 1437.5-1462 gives -4.20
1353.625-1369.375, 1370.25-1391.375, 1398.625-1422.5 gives -2.31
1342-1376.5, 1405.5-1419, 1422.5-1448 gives -3.91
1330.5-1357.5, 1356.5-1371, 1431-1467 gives 2.14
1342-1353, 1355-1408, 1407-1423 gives 1.85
